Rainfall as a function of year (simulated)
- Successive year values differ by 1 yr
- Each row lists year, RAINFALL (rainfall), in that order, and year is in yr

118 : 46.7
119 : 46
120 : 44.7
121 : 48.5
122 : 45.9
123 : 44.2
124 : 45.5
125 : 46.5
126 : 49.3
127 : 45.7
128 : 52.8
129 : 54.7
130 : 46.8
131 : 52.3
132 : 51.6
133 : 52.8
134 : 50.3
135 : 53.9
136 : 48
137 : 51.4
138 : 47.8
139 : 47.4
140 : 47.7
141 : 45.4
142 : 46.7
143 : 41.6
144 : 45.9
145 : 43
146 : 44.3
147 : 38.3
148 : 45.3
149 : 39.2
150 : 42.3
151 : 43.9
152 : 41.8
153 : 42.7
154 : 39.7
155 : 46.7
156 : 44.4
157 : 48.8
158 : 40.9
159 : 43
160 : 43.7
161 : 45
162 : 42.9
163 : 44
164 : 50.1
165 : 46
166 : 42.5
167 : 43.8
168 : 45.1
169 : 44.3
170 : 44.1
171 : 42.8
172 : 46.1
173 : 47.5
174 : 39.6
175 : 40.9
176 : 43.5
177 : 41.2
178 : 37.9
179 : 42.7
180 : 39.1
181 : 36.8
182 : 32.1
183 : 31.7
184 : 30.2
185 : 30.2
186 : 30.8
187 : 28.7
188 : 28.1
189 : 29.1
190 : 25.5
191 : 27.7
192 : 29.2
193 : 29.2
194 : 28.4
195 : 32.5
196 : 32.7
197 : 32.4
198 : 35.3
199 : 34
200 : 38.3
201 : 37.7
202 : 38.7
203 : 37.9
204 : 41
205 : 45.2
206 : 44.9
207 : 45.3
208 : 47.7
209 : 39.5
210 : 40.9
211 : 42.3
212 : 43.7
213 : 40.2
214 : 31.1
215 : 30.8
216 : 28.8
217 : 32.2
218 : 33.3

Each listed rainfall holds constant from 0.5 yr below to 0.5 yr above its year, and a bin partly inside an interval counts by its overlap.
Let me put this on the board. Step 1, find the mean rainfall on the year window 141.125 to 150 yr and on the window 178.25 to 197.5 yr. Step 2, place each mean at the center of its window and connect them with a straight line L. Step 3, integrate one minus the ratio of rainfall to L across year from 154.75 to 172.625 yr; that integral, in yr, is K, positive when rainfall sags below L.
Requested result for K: -3.1 yr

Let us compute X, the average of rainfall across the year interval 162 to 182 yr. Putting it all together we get 42.8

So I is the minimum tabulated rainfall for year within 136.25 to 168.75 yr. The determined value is 38.3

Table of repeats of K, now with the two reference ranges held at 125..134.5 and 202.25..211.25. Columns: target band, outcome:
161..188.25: 3.6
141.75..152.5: 1.3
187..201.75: 4.2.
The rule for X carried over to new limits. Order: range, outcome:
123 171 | 45.9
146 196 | 39.2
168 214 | 37.3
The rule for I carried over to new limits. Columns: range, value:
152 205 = 25.5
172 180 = 37.9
